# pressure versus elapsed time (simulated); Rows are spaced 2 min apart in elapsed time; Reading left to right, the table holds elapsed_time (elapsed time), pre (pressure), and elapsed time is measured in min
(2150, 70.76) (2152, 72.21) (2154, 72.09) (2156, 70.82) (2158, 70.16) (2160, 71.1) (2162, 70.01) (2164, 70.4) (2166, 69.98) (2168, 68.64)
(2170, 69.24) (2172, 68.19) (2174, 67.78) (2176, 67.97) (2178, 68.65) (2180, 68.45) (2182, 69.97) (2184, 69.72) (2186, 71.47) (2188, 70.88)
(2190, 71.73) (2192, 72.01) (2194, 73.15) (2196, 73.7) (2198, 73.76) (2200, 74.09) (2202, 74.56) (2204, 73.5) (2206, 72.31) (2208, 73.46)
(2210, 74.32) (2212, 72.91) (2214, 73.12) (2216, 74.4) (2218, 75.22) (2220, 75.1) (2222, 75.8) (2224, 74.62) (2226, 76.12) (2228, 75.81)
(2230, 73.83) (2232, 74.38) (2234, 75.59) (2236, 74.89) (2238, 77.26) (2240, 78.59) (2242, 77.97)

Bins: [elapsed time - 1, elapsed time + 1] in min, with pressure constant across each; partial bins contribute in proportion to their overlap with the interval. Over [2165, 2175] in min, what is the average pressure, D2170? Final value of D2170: 68.8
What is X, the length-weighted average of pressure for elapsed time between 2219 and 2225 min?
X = 75.2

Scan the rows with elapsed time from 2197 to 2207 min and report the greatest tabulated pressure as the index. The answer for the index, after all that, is 74.56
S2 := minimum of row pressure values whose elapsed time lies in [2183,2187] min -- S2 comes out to 69.72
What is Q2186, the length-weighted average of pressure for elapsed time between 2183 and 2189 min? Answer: 70.7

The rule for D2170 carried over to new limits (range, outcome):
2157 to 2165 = 70.4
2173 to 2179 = 68.1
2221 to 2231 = 75.2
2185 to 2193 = 71.5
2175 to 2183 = 68.8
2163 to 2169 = 69.7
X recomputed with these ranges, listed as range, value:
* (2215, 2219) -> 74.8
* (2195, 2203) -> 74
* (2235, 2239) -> 76.1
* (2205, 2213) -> 73.2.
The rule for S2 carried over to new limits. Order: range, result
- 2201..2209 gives 72.31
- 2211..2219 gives 72.91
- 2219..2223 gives 75.1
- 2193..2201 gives 73.15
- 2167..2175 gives 67.78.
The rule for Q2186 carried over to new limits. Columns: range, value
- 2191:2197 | 73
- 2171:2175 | 68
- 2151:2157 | 71.7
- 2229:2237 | 74.7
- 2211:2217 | 73.5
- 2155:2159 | 70.5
